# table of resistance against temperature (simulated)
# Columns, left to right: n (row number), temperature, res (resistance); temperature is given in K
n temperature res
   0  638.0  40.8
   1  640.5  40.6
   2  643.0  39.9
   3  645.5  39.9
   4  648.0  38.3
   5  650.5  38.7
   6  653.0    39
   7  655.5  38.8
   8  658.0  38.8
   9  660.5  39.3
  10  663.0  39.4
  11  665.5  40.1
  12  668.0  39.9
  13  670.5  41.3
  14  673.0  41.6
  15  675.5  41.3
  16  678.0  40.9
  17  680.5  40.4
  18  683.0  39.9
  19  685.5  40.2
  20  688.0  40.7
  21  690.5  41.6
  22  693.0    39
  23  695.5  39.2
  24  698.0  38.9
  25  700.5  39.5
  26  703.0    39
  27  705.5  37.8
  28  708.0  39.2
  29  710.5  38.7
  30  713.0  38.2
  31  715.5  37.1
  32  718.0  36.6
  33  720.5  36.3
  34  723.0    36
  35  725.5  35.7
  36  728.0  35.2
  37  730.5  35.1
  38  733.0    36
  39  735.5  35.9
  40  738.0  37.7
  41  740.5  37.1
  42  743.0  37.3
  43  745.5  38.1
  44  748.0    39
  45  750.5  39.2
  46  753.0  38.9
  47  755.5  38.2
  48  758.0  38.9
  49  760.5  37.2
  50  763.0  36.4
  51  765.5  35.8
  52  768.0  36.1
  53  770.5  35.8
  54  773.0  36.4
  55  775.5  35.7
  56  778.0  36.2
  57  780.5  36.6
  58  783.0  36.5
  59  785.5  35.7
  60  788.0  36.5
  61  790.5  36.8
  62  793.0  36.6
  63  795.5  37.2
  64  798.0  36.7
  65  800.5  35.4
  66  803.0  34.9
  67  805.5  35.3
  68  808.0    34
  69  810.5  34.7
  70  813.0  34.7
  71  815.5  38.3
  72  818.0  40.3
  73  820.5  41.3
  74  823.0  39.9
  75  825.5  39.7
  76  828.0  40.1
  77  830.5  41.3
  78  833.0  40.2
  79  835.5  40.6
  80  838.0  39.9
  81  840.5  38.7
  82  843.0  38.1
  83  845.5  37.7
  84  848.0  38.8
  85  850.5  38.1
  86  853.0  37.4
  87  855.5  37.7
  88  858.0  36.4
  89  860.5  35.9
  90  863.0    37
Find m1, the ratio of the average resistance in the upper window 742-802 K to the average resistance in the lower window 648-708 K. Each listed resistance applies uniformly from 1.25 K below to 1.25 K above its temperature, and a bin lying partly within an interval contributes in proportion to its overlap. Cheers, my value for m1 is 0.93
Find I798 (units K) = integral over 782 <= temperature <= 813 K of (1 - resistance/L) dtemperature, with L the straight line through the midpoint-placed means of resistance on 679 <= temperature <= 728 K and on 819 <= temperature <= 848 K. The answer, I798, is 2.83 K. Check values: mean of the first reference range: 38.6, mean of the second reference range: 39.7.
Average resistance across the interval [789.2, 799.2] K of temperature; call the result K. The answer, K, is 36.8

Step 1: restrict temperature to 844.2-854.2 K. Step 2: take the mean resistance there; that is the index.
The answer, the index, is 38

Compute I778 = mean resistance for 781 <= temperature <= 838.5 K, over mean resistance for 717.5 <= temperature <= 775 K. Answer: 1.0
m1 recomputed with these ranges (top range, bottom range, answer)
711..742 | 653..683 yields 0.91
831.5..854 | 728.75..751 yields 1.05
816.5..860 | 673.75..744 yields 1.02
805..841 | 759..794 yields 1.06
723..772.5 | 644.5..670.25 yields 0.94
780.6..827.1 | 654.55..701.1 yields 0.92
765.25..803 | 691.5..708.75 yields 0.93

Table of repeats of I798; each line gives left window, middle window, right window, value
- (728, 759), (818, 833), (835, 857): -0.84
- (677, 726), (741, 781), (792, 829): 0.74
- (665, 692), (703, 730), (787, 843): 1.91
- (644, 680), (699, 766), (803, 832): 2.70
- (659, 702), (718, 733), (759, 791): 1.00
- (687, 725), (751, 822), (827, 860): 3.52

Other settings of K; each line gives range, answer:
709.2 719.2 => 37.7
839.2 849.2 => 38.3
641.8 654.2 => 39.2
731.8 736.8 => 36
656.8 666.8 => 39.4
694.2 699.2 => 39.1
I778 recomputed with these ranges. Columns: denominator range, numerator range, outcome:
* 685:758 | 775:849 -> 0.99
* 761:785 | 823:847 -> 1.09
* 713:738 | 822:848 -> 1.09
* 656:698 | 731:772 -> 0.93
